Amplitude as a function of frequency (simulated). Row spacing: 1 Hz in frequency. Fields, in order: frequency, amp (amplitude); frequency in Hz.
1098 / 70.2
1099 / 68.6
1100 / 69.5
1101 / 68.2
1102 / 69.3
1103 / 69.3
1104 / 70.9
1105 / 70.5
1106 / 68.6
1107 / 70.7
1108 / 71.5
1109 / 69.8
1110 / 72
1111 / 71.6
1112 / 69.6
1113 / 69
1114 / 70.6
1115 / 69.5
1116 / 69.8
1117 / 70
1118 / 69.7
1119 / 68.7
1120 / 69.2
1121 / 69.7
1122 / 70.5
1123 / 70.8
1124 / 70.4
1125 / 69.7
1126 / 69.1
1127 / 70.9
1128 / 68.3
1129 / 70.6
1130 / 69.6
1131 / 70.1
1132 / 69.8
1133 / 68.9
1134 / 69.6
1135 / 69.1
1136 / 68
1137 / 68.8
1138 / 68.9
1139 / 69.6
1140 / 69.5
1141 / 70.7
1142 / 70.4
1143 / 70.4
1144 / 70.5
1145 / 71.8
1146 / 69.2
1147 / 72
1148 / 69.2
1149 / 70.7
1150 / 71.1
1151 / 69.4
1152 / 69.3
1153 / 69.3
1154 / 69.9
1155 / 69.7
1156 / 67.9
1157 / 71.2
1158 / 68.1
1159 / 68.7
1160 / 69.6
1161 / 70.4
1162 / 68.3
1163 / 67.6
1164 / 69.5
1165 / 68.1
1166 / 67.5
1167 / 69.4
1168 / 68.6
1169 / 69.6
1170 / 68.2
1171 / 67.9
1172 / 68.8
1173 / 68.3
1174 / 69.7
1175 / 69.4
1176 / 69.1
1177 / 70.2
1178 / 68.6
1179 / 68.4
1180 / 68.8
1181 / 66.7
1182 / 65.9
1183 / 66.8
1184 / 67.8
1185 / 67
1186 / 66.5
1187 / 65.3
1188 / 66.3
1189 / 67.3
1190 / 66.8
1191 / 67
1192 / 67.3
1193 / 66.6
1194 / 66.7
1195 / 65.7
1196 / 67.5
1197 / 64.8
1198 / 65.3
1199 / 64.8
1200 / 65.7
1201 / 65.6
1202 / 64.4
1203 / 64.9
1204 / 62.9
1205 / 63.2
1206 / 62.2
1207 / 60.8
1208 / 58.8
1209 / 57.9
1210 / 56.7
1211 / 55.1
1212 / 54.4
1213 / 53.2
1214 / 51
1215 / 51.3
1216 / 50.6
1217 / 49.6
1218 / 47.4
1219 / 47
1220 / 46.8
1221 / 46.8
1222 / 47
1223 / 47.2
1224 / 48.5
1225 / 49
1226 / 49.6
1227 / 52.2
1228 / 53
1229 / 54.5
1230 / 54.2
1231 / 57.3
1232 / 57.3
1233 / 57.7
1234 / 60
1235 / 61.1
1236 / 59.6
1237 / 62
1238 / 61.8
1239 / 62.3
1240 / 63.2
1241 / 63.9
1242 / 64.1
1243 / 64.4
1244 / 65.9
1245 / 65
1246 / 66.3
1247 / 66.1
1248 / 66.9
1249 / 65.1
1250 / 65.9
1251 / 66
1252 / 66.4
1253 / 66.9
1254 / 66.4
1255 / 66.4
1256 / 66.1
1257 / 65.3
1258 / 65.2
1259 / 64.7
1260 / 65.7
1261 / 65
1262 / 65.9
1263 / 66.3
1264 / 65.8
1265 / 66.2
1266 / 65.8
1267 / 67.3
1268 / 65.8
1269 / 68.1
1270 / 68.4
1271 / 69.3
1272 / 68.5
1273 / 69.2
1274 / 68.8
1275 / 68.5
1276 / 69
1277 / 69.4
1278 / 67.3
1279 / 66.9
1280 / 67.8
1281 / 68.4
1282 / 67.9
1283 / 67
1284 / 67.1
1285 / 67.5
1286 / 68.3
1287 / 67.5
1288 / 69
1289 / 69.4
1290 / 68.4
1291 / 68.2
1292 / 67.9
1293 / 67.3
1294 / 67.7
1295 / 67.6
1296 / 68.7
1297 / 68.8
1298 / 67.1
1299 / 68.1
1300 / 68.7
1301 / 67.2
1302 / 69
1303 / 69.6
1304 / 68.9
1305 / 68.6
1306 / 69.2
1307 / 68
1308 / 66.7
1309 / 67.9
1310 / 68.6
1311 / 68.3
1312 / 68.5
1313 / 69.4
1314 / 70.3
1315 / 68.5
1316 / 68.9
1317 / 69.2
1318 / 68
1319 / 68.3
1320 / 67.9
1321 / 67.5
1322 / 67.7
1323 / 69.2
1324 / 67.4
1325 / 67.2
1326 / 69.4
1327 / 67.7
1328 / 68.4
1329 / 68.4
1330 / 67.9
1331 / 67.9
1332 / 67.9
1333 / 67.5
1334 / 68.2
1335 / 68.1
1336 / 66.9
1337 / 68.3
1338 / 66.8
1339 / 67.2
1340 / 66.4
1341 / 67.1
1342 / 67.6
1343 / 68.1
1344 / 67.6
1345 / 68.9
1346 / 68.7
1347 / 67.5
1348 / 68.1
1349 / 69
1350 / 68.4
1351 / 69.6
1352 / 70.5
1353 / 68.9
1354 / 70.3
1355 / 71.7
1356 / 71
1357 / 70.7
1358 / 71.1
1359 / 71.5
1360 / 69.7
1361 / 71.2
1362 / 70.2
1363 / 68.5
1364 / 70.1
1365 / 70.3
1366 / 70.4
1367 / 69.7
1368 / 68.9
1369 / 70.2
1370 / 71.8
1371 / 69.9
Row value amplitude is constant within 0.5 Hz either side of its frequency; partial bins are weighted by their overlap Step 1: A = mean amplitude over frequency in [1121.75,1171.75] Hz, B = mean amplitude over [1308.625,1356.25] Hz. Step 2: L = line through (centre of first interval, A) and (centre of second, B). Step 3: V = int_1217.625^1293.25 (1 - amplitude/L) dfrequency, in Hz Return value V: 6.4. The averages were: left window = 69.5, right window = 68.4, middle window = 63.1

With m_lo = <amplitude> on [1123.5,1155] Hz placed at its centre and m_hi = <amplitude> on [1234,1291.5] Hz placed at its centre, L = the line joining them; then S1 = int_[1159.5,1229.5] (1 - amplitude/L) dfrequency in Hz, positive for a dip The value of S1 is 6.4 Hz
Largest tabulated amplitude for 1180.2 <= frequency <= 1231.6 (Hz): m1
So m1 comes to 67.8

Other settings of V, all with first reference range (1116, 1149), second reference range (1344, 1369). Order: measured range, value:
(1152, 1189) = 0.7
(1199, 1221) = 4.2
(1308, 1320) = 0.2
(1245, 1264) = 1.1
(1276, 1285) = 0.3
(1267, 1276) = 0.2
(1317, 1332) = 0.4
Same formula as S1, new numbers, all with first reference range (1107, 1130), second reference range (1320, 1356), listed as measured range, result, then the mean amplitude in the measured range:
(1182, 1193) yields 0.4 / 66.8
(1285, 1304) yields 0.1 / 68.2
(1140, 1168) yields 0.1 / 69.6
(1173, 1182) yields 0.1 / 68.7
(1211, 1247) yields 7.0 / 55.7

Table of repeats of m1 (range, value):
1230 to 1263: 66.9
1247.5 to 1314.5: 70.3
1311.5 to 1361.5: 71.7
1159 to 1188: 70.4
